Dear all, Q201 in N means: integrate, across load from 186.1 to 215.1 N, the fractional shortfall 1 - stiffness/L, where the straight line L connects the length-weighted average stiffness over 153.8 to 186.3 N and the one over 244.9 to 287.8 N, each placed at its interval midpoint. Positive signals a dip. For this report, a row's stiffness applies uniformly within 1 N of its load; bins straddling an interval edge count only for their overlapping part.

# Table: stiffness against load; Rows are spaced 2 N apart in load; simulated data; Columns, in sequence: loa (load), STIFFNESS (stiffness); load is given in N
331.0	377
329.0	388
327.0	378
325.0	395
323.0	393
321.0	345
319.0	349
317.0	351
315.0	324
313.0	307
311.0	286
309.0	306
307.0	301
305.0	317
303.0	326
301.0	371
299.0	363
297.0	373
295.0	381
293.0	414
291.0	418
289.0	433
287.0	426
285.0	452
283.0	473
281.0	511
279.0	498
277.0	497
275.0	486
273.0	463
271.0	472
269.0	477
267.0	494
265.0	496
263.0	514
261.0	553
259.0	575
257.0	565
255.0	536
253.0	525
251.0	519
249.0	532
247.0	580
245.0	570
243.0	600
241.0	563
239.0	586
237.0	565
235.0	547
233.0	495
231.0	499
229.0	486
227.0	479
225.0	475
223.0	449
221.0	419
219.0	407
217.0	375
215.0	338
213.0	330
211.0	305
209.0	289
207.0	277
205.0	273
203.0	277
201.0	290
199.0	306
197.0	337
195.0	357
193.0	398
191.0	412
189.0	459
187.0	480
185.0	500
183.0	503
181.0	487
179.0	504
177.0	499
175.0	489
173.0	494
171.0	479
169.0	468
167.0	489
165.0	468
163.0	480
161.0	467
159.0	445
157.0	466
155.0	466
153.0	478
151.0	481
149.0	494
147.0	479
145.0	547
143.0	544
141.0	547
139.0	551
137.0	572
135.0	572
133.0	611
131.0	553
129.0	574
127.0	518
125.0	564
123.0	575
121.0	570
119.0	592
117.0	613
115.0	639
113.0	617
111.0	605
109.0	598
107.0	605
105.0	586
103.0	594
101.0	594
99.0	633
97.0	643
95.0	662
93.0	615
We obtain 8.78 N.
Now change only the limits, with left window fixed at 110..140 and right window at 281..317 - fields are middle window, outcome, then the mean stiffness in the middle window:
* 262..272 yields -1.9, 491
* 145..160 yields 1.9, 478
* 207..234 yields 3.4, 406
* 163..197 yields 3.4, 464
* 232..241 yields -2.1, 550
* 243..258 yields -4.2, 550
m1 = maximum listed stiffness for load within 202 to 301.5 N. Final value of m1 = 600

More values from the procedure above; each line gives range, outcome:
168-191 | 504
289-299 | 433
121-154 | 611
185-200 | 500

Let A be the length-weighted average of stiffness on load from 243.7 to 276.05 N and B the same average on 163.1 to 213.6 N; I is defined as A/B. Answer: 1.3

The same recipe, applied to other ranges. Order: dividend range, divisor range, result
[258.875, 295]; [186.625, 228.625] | 1.29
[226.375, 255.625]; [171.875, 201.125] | 1.23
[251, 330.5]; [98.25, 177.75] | 0.79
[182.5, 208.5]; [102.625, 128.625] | 0.63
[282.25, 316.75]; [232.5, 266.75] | 0.67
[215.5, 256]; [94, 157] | 0.89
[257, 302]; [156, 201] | 1.03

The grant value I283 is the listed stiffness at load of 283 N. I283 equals 473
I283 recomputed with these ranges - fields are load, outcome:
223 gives 449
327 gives 378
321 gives 345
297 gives 373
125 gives 564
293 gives 414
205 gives 273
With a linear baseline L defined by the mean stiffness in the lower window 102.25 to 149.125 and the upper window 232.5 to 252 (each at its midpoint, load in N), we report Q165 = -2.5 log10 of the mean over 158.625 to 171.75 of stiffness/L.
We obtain 0.20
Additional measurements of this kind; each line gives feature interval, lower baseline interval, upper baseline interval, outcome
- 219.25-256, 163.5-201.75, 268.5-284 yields -0.12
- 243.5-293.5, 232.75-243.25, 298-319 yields -0.10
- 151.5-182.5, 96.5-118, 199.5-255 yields 0.11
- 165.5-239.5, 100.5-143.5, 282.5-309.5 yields 0.15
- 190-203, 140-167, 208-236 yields 0.28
